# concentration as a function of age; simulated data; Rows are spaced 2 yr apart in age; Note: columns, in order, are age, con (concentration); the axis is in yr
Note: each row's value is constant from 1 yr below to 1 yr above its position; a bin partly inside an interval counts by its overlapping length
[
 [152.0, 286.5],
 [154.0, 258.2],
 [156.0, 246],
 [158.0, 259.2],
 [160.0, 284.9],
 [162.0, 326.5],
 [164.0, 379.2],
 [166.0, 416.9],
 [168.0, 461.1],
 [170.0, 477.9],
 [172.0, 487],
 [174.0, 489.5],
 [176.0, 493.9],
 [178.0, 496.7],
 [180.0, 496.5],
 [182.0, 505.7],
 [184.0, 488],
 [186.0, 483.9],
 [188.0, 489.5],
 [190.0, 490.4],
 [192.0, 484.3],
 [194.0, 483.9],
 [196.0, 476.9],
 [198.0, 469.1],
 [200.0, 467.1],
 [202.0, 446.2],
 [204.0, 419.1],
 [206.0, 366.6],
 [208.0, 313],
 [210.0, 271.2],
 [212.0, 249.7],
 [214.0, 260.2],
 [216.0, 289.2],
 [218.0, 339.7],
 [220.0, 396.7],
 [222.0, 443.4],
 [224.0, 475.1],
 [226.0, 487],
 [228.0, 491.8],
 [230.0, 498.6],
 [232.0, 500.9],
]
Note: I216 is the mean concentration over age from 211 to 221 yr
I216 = 307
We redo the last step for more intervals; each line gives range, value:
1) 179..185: 497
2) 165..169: 439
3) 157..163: 290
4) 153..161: 262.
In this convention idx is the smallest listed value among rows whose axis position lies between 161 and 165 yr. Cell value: 326.5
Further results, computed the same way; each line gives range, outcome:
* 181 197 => 476.9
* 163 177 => 379.2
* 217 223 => 339.7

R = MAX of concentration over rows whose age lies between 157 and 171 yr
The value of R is 477.9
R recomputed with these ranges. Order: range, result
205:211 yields 366.6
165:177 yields 493.9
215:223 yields 443.4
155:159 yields 259.2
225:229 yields 491.8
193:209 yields 483.9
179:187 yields 505.7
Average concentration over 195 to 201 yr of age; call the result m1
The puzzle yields 471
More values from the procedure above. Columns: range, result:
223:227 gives 481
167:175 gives 479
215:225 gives 389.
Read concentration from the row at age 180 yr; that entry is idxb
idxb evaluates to 496.5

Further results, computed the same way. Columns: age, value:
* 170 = 477.9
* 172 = 487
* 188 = 489.5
